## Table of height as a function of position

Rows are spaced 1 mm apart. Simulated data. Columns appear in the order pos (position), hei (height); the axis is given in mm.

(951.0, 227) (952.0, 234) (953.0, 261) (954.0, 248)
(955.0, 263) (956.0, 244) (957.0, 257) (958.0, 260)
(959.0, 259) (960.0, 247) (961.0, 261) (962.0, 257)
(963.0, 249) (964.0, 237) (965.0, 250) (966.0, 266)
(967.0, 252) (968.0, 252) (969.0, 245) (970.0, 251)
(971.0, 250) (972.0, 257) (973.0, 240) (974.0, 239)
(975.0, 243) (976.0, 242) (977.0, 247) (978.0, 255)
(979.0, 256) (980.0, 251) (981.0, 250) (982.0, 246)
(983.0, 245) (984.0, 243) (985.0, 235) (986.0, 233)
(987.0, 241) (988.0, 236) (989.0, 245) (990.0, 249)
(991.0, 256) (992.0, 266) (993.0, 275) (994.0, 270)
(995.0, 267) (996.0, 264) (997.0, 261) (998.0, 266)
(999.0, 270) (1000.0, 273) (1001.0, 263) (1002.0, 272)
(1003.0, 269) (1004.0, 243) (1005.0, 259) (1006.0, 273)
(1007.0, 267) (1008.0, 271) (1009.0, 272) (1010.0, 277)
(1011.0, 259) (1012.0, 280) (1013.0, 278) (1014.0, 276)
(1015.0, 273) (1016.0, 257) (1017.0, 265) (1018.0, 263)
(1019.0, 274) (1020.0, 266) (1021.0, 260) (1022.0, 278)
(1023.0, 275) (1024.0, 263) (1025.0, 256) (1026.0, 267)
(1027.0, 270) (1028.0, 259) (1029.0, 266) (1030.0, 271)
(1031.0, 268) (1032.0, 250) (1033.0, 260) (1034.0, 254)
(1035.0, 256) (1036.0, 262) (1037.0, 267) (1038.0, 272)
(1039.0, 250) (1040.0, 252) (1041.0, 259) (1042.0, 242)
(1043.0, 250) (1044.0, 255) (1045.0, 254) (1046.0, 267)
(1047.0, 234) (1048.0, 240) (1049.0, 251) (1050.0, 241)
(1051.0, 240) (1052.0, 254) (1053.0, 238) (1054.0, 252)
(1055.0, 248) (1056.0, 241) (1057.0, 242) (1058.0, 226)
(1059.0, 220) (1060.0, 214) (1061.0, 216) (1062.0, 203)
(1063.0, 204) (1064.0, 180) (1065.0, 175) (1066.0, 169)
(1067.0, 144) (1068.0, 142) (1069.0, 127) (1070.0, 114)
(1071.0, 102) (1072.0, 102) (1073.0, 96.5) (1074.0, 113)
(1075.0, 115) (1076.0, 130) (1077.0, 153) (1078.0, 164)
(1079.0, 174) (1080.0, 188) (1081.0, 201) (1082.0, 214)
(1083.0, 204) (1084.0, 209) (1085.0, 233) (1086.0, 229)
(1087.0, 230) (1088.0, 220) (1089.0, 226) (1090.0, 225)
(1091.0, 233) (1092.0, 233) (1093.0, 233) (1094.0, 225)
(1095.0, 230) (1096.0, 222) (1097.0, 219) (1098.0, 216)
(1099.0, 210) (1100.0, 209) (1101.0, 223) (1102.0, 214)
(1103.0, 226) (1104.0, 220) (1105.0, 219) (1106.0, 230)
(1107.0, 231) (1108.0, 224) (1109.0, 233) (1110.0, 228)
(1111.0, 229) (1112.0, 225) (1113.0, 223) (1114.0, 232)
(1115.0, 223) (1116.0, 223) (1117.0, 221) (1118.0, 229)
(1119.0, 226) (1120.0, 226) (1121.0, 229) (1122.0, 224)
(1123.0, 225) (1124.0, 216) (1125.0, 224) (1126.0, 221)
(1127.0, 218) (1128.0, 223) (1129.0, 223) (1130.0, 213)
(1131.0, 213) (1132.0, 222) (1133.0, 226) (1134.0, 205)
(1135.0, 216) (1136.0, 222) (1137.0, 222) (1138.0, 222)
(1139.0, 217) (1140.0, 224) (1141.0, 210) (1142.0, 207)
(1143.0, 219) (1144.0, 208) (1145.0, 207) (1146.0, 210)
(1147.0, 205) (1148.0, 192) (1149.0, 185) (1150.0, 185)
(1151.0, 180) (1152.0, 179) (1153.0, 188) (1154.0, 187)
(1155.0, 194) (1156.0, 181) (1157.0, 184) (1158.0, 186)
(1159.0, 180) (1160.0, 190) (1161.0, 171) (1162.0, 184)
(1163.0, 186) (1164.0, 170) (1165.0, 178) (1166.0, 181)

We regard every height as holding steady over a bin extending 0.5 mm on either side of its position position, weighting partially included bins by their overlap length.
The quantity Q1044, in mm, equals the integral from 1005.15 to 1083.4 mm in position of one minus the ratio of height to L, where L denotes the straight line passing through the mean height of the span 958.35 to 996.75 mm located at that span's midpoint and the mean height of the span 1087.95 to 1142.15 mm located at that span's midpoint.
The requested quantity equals 3.08 mm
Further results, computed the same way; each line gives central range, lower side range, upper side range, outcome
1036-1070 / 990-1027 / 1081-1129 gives 3.06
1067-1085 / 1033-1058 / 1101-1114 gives 6.48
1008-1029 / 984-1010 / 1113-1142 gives -1.24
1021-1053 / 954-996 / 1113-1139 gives -2.44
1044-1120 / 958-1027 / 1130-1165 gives 5.30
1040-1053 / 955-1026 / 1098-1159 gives -0.47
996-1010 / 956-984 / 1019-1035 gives -0.44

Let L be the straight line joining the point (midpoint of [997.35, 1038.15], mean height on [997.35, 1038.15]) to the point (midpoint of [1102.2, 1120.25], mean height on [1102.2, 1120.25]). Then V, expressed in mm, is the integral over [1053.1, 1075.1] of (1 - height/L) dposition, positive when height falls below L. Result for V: 6.2 mm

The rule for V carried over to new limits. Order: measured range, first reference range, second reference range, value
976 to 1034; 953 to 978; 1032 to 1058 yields -2.4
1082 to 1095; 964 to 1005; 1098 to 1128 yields 0.2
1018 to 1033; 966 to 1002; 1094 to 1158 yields -1.5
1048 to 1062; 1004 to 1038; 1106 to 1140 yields 0.9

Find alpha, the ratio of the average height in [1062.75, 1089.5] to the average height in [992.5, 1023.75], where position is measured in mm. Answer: 0.63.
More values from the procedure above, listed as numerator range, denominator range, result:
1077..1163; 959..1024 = 0.82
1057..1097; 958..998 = 0.74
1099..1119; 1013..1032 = 0.84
